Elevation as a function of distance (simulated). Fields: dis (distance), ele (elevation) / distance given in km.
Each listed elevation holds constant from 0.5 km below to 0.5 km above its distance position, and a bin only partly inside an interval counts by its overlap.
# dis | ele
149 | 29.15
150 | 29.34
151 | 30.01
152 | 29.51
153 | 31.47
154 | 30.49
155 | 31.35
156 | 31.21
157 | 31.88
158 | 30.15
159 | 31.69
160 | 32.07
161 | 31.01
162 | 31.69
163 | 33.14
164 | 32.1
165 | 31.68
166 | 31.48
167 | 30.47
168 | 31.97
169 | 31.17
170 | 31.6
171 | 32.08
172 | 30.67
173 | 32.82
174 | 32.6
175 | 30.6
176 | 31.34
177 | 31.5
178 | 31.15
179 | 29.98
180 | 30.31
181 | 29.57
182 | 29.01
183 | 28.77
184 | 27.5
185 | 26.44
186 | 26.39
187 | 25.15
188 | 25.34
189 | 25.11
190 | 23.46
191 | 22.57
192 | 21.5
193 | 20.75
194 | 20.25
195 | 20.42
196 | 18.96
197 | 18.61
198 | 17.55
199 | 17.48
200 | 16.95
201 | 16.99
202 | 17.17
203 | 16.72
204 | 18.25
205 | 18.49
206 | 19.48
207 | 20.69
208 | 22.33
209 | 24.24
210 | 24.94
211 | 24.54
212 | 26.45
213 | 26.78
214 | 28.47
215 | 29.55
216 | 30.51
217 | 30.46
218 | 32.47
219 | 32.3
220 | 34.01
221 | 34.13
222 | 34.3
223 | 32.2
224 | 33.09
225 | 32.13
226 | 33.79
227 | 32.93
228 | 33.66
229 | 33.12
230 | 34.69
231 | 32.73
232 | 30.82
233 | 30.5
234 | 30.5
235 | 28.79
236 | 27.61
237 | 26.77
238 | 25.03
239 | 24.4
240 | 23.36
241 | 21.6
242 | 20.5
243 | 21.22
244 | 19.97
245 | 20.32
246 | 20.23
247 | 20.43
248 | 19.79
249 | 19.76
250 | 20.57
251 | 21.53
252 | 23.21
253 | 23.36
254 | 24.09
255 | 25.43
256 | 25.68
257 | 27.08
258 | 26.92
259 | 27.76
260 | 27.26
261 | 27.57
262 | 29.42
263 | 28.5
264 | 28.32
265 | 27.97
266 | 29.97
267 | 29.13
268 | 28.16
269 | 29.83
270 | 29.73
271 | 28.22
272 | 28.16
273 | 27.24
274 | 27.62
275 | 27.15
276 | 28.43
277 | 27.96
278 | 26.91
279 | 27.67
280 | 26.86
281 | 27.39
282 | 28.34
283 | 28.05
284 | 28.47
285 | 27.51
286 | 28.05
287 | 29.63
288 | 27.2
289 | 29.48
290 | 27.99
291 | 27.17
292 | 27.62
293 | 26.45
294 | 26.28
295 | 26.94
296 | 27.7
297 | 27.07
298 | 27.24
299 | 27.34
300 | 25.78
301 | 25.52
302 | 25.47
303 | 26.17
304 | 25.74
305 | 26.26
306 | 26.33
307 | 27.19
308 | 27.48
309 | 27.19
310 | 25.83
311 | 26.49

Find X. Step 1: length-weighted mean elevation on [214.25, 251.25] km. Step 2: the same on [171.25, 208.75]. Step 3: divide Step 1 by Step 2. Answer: 1.15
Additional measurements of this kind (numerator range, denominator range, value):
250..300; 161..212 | 1.06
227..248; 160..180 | 0.84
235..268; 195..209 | 1.32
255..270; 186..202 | 1.35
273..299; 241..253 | 1.33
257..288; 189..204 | 1.45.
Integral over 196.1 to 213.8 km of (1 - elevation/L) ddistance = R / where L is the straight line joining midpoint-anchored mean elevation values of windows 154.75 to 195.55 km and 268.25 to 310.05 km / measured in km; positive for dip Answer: 5.0 km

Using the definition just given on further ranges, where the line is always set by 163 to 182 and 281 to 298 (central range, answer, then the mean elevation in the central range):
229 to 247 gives 2.1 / 25.9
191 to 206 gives 5.8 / 18.7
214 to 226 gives -1.0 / 32.2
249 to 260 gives 1.6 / 24.5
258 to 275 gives 0.0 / 28.3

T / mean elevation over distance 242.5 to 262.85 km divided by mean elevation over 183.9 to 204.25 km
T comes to 1.13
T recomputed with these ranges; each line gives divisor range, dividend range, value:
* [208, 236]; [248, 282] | 0.87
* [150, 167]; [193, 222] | 0.76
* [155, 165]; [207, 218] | 0.85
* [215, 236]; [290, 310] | 0.83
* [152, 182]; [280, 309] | 0.87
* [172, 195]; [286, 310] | 0.99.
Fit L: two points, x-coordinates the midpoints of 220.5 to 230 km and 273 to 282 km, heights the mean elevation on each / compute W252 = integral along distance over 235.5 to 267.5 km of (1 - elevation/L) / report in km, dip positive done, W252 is 6.1 km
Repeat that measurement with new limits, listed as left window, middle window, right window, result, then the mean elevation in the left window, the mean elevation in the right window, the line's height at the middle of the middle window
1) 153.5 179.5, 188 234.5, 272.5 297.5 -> 6.1 km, 31.5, 27.6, 30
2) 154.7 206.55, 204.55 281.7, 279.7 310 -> -0.6 km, 26.6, 27.2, 26.9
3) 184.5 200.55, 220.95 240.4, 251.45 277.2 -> -4.7 km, 21.7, 27.5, 24.7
